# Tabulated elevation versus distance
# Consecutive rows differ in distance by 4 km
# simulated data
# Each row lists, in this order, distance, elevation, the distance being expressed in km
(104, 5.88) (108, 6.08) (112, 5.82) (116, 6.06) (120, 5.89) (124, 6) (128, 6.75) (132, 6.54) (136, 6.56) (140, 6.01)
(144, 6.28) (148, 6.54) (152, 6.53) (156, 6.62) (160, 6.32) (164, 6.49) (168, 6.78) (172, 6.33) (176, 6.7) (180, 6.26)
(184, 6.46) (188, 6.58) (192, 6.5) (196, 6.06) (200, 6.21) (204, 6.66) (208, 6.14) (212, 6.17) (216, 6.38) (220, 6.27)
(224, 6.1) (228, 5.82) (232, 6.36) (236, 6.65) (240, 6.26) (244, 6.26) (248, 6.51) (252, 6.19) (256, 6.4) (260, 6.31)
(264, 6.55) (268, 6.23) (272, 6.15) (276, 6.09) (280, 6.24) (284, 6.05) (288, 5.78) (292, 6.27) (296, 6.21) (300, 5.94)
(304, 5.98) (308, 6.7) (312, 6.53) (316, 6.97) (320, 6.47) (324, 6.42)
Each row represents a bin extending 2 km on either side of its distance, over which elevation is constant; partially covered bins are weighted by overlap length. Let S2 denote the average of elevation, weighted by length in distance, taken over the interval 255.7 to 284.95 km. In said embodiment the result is 6.25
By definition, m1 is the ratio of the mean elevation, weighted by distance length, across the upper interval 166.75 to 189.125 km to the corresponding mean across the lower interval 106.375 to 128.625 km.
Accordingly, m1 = 1.07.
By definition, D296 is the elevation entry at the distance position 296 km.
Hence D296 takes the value 6.21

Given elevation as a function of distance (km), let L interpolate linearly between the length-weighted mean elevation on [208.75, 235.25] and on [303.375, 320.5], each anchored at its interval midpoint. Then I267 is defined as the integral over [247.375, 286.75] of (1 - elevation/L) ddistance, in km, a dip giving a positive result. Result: 0.84 km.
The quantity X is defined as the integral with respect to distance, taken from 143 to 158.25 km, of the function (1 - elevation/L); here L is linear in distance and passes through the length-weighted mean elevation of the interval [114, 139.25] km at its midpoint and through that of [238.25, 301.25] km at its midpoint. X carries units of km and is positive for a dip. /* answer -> -0.6 km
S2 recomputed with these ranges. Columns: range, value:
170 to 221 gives 6.36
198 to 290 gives 6.25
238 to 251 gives 6.33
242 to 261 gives 6.34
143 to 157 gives 6.5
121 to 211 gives 6.41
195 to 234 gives 6.22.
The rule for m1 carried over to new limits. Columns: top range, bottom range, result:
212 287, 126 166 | 0.97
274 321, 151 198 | 0.97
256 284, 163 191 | 0.96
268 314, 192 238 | 0.99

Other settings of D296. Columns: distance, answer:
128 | 6.75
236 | 6.65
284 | 6.05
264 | 6.55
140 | 6.01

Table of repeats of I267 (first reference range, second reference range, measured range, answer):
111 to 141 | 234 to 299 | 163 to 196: -1.3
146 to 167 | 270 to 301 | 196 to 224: 0.3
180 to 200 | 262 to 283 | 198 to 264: 0.0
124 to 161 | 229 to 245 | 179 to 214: 0.3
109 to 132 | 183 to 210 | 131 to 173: -1.5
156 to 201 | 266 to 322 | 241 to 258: 0.0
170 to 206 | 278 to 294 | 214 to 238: 0.1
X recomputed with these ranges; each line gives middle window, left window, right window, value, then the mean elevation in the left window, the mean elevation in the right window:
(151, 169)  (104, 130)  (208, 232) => -1.2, 6.08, 6.17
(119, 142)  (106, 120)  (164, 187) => -0.7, 5.97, 6.51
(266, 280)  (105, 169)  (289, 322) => 0.4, 6.32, 6.37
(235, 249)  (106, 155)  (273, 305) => -0.6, 6.26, 6.08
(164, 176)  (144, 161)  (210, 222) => -0.3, 6.49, 6.27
